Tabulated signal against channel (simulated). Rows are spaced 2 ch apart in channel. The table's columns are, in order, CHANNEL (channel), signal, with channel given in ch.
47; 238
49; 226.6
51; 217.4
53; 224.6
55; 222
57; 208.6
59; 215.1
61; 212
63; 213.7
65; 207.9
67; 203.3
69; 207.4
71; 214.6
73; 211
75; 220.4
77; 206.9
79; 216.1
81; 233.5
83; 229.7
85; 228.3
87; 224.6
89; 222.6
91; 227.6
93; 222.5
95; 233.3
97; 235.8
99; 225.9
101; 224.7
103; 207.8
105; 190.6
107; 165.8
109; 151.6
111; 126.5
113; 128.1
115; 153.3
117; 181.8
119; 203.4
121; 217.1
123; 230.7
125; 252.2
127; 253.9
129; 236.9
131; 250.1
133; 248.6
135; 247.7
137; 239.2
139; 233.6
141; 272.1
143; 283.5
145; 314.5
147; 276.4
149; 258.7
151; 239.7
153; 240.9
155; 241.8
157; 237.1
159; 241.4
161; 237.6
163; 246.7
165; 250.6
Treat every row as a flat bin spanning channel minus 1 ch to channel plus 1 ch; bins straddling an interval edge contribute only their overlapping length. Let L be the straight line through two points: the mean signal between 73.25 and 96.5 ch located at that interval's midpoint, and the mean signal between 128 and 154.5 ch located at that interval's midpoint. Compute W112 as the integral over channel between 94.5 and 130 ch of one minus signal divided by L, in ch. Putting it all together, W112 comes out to 5.8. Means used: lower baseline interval 224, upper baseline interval 257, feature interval 201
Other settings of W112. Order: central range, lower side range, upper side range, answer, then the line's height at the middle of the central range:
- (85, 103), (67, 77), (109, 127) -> -2.30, 201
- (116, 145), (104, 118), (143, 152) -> -3.10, 219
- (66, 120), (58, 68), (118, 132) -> 4.38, 222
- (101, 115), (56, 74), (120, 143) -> 4.04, 233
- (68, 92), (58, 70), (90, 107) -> -0.75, 214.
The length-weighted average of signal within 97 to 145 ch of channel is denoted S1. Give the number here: 217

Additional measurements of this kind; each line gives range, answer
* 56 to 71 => 210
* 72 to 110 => 215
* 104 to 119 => 160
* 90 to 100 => 229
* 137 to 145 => 267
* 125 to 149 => 259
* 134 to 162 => 255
